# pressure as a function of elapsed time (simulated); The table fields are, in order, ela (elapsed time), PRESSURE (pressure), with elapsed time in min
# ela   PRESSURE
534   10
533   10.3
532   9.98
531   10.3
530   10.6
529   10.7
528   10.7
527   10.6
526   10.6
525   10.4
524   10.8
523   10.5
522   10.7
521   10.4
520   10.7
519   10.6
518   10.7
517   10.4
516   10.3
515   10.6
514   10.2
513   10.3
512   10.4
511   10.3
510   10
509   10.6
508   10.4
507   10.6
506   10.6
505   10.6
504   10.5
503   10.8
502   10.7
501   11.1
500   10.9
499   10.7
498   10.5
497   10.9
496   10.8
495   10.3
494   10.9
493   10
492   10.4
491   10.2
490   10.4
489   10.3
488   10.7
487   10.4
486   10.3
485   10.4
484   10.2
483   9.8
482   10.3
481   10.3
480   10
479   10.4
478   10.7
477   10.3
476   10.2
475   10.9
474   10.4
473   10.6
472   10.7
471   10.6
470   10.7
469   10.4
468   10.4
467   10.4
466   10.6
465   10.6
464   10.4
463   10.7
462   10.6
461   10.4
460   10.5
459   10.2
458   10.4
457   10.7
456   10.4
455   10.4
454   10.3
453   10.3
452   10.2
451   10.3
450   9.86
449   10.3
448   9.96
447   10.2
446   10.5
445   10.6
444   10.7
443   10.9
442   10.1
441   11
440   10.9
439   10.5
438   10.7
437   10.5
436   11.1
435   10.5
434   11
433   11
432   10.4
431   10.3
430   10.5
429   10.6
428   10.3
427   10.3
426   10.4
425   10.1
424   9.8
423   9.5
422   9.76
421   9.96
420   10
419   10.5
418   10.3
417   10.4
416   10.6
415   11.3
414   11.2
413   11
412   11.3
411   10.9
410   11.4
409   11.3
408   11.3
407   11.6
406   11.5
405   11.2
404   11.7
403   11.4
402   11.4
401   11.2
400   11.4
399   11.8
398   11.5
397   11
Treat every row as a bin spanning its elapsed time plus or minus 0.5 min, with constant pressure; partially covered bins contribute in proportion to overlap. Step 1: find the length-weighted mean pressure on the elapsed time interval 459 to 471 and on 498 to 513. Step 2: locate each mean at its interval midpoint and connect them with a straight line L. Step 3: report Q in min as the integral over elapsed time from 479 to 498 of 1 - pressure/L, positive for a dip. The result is 0.32 min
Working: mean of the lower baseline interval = 10.5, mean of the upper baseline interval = 10.6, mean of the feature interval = 10.4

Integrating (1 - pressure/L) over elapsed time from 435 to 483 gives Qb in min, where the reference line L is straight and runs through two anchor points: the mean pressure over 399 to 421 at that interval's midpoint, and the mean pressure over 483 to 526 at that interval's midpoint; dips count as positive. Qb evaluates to 1.4 min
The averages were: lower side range 11.1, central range 10.5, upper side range 10.5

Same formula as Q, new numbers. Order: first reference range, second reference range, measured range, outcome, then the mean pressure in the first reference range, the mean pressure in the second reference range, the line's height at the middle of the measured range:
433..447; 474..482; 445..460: 0.40 min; 10.7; 10.4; 10.6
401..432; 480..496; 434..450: 0.05 min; 10.7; 10.3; 10.6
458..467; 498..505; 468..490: 0.39 min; 10.5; 10.8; 10.6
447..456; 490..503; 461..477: -0.25 min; 10.2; 10.6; 10.4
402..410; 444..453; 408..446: 0.89 min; 11.4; 10.3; 10.9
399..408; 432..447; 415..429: 1.07 min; 11.4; 10.7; 11.1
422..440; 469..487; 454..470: -0.10 min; 10.4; 10.4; 10.4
